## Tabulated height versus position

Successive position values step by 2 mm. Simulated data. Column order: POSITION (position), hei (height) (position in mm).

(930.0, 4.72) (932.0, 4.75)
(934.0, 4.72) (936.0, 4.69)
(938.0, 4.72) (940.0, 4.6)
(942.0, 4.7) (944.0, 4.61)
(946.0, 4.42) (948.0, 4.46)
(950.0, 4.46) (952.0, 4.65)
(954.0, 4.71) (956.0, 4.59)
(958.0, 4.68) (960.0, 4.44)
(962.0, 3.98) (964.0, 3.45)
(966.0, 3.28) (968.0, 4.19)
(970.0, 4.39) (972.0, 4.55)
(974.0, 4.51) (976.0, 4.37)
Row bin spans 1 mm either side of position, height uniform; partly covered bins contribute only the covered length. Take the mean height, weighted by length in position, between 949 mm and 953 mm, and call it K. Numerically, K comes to 4.55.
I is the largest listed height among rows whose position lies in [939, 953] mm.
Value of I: 4.7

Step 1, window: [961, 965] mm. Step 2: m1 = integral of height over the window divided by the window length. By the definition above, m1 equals 3.71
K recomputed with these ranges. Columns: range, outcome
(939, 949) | 4.56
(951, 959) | 4.66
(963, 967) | 3.37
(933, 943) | 4.69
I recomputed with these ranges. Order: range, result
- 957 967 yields 4.68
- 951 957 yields 4.71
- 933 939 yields 4.72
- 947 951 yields 4.46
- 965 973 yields 4.55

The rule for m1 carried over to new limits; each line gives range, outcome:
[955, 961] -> 4.57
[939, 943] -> 4.65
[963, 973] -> 3.97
